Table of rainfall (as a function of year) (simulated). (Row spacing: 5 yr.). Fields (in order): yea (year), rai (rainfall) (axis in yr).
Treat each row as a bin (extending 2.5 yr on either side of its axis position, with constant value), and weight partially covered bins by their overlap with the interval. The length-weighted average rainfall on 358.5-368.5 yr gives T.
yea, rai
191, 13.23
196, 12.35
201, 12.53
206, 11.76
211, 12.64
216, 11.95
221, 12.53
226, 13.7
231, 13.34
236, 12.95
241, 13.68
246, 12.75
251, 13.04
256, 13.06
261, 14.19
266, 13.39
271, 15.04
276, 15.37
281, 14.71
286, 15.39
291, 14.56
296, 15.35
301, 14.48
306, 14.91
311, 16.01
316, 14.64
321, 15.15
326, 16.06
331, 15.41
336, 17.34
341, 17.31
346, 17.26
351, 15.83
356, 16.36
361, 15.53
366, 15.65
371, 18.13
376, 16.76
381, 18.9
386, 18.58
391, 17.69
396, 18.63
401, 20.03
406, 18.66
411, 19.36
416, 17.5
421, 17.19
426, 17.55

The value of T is 15.6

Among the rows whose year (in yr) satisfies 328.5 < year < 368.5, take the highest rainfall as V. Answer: 17.34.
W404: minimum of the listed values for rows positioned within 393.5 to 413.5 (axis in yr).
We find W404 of 18.63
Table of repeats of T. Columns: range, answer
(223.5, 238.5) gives 13.3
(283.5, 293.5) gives 15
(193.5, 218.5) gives 12.2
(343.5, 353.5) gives 16.5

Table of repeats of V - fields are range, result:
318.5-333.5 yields 16.06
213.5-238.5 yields 13.7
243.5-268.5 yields 14.19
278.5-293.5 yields 15.39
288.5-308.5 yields 15.35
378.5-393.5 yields 18.9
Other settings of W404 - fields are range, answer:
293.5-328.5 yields 14.48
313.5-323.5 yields 14.64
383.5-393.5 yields 17.69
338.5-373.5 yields 15.53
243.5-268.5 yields 12.75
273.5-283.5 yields 14.71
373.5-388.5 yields 16.76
